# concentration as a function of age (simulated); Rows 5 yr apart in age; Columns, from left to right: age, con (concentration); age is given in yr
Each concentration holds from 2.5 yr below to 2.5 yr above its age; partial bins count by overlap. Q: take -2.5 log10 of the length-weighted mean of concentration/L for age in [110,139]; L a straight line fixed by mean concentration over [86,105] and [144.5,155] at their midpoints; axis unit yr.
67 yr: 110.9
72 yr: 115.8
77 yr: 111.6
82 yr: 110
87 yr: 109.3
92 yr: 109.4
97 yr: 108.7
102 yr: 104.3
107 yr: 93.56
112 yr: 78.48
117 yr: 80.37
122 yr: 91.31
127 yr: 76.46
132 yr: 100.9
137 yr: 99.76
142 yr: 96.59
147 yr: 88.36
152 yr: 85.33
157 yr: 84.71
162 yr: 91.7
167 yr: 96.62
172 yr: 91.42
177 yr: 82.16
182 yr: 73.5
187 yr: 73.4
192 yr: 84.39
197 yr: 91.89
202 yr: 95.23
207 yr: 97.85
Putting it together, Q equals 0.097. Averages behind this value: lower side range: 107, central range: 87.8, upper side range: 86.7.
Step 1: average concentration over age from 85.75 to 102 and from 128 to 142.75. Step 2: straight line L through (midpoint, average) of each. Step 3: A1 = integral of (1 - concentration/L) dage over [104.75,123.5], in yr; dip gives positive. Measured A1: 3.2 yr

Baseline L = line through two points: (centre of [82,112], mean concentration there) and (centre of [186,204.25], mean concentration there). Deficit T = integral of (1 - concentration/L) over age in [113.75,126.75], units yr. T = 2.0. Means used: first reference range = 103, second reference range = 87.2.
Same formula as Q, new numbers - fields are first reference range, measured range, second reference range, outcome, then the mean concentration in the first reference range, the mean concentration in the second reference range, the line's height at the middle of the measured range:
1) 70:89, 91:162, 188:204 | 0.112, 112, 88.8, 102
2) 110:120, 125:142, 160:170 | -0.098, 80.1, 94.1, 85.3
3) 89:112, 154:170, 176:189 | -0.110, 101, 75.8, 82.2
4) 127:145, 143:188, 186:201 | 0.055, 95.6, 85.4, 90.4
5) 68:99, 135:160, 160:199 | 0.038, 111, 85.5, 93.9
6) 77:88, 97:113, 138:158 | 0.080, 110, 89.9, 103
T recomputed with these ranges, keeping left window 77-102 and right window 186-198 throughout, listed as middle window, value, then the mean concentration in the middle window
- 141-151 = 0.4 yr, 90.8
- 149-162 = 0.8 yr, 86.4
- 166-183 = 0.3 yr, 86.1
